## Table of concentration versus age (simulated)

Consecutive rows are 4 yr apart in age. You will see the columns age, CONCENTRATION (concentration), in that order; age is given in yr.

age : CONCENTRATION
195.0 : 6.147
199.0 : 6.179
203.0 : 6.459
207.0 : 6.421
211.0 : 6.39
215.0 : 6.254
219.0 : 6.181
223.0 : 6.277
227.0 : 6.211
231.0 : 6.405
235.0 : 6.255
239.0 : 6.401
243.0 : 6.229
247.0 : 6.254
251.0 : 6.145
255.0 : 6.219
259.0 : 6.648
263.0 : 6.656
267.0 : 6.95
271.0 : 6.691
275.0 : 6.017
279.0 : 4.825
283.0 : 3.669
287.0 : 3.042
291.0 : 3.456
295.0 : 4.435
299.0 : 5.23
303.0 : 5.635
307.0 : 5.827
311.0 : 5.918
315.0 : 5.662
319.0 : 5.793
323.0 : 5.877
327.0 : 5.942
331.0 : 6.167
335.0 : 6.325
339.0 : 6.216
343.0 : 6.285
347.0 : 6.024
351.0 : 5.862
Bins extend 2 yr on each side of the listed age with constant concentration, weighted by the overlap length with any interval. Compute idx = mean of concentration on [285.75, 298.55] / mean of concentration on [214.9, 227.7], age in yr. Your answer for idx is 0.62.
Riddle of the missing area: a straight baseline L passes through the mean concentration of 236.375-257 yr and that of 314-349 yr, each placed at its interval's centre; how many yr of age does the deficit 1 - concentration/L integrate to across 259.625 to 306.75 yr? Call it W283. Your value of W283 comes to 7.26 yr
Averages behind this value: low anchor 6.25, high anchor 6.04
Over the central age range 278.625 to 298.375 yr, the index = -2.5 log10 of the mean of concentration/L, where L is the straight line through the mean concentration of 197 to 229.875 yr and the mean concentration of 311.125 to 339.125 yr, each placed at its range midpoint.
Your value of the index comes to 0.48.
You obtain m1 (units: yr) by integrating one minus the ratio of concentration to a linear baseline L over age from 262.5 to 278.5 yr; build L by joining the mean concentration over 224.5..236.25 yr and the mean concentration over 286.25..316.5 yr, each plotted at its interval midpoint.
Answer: -2.5 yr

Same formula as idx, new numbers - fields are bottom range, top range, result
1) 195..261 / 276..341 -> 0.83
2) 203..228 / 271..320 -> 0.79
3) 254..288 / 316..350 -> 1.06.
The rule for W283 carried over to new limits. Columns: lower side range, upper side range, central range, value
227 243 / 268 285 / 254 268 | -2.2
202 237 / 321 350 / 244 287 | 2.5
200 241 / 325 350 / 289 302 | 3.6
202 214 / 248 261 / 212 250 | 0.6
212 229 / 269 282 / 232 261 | -1.6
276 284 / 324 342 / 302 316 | -0.9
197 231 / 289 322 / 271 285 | 1.2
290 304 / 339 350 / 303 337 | -3.3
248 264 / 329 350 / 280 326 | 9.5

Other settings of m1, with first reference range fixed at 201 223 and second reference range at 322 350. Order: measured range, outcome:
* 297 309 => 1.19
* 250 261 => -0.17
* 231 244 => -0.05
